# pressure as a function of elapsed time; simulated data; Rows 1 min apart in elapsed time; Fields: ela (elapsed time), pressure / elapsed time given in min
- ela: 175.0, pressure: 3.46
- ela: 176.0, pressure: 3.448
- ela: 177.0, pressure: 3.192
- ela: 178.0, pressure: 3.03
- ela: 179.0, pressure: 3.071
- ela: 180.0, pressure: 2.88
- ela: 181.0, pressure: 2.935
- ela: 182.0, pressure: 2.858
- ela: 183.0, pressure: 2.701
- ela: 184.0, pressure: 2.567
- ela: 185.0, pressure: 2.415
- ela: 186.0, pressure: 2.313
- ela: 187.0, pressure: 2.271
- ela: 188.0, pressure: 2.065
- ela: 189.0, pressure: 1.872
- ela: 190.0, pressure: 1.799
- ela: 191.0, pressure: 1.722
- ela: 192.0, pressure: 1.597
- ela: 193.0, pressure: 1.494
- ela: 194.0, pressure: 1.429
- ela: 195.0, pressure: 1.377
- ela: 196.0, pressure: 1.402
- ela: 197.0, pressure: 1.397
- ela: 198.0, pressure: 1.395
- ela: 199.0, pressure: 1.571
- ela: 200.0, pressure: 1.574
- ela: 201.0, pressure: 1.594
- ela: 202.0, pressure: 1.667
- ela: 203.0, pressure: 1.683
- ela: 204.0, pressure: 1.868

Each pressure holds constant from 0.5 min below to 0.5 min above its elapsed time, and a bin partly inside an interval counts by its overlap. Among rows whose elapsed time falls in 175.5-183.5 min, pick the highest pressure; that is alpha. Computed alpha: 3.448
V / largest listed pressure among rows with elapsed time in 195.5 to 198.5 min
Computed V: 1.402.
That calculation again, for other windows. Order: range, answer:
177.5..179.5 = 3.071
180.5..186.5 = 2.935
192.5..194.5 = 1.494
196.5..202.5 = 1.667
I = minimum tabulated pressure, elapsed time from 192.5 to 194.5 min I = 1.429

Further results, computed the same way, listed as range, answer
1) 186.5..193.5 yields 1.494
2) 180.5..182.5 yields 2.858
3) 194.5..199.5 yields 1.377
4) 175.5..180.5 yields 2.88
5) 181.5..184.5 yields 2.567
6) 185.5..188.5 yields 2.065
